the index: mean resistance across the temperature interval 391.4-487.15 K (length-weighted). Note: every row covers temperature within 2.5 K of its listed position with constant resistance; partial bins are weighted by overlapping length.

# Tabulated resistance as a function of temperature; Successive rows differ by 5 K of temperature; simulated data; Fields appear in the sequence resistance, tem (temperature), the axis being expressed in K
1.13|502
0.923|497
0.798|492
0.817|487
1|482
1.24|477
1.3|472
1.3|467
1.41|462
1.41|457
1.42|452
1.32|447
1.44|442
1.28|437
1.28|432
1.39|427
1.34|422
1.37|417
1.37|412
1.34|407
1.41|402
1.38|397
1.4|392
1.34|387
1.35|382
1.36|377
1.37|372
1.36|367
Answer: 1.32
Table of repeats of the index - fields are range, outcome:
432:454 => 1.35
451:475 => 1.36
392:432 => 1.37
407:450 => 1.35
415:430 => 1.36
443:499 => 1.19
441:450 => 1.37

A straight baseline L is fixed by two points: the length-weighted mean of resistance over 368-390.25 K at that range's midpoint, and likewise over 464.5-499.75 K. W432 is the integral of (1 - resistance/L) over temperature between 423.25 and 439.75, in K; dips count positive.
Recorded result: -1.6 K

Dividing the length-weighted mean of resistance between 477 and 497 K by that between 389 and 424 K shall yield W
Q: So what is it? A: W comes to 0.67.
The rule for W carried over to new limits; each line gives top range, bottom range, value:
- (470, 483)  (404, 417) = 0.88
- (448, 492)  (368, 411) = 0.89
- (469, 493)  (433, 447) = 0.78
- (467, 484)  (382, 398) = 0.88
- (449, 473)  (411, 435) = 1.02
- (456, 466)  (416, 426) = 1.03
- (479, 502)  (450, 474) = 0.67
